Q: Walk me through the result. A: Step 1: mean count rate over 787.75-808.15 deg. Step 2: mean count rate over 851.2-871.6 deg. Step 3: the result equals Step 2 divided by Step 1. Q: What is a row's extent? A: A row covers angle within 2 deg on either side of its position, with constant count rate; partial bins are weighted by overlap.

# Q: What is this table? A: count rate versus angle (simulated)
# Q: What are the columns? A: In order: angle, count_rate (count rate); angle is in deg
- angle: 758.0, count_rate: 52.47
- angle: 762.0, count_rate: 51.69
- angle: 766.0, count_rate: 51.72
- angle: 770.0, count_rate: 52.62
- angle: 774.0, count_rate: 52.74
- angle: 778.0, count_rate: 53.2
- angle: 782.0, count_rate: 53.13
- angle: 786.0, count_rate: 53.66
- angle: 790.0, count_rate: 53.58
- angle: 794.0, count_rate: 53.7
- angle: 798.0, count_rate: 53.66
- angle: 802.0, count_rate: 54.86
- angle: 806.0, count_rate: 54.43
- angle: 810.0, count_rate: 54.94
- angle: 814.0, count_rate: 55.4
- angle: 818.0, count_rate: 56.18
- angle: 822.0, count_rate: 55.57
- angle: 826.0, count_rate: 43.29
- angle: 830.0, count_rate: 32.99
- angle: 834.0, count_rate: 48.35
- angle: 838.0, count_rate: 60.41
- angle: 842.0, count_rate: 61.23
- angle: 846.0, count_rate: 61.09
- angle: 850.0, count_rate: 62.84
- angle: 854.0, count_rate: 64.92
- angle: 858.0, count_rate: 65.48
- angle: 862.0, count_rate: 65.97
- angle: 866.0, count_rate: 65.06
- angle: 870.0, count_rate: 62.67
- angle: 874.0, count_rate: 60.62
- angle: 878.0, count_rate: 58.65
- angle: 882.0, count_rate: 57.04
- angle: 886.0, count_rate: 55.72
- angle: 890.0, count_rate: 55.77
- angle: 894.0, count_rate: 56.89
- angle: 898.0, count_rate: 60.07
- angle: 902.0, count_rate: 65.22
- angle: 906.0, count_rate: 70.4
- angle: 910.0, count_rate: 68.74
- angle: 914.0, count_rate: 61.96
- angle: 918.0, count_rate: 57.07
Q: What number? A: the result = 1.20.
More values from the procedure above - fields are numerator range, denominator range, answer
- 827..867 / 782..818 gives 1.07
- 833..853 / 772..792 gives 1.12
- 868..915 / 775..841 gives 1.16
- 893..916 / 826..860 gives 1.14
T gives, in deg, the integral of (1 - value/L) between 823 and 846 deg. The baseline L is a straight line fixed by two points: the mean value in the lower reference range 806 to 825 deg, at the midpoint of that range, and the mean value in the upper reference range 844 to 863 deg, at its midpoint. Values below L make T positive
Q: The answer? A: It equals 3.5 deg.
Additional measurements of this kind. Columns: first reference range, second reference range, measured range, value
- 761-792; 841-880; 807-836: 4.2 deg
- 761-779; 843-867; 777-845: 5.8 deg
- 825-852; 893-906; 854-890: -1.9 deg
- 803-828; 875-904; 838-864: -3.5 deg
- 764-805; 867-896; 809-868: -0.8 deg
